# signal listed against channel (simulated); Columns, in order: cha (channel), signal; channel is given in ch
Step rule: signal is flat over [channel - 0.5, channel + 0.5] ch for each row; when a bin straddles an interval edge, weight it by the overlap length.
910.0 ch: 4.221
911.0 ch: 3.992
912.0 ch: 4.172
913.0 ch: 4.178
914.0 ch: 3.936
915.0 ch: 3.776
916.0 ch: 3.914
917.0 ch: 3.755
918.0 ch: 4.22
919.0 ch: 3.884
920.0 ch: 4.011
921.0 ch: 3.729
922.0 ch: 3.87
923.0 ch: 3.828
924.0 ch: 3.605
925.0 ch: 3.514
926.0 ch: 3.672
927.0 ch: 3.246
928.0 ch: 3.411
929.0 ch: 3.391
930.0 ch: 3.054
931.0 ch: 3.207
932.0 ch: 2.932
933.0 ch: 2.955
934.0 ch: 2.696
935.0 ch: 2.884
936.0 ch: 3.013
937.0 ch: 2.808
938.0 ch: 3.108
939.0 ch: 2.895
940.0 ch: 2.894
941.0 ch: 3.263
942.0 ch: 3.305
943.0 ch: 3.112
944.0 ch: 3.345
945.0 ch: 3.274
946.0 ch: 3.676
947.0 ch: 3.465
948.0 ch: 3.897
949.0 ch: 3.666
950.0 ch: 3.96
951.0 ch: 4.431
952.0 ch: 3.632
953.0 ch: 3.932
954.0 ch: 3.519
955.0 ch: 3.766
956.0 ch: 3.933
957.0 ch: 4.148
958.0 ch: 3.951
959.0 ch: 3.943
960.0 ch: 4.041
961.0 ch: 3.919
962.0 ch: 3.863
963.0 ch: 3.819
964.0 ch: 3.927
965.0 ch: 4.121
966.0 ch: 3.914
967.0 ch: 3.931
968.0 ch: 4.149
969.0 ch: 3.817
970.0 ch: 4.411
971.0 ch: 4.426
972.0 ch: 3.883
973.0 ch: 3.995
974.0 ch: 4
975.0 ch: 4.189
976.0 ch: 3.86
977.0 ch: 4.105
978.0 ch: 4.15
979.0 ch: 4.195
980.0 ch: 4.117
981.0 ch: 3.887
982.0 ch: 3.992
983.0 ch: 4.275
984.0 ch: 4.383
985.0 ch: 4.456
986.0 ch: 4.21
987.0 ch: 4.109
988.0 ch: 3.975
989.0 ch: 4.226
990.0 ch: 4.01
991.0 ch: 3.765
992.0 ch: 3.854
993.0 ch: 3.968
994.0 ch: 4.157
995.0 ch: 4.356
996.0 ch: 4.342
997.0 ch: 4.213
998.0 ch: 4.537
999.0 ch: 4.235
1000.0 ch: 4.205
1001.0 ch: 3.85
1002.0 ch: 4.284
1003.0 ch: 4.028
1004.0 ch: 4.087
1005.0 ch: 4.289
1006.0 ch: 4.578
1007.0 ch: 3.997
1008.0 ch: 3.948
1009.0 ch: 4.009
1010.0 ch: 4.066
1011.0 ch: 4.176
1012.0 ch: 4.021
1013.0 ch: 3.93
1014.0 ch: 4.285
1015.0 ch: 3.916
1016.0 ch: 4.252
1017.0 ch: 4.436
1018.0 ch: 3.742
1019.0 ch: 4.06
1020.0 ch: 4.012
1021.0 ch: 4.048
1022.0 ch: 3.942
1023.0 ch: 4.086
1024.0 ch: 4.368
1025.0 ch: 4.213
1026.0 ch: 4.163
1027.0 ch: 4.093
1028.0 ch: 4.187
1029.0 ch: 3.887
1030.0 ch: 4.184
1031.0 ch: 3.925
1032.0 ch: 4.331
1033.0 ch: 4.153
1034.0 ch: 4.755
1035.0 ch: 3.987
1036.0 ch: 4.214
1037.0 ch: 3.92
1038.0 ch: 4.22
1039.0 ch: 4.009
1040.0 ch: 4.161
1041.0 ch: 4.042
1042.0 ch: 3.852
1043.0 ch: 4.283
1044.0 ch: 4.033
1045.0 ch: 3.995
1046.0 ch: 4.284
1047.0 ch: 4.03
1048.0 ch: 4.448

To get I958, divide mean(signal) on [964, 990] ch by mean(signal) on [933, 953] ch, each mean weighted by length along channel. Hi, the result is 1.23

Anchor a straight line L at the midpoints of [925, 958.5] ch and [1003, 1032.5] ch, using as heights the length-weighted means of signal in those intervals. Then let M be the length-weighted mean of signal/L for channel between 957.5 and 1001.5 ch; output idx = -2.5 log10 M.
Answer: -0.091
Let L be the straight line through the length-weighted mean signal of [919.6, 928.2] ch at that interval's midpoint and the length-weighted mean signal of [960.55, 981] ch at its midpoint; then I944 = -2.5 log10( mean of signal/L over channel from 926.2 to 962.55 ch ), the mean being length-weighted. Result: 0.11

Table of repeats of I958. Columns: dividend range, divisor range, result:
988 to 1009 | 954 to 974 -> 1.04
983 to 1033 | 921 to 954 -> 1.22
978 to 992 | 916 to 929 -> 1.11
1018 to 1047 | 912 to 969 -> 1.14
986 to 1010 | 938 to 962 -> 1.13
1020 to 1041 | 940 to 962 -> 1.12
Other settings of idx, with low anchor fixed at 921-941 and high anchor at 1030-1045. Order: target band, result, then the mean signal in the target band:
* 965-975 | -0.15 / 4.07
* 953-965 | -0.13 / 3.9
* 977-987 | -0.14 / 4.18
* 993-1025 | -0.07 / 4.14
